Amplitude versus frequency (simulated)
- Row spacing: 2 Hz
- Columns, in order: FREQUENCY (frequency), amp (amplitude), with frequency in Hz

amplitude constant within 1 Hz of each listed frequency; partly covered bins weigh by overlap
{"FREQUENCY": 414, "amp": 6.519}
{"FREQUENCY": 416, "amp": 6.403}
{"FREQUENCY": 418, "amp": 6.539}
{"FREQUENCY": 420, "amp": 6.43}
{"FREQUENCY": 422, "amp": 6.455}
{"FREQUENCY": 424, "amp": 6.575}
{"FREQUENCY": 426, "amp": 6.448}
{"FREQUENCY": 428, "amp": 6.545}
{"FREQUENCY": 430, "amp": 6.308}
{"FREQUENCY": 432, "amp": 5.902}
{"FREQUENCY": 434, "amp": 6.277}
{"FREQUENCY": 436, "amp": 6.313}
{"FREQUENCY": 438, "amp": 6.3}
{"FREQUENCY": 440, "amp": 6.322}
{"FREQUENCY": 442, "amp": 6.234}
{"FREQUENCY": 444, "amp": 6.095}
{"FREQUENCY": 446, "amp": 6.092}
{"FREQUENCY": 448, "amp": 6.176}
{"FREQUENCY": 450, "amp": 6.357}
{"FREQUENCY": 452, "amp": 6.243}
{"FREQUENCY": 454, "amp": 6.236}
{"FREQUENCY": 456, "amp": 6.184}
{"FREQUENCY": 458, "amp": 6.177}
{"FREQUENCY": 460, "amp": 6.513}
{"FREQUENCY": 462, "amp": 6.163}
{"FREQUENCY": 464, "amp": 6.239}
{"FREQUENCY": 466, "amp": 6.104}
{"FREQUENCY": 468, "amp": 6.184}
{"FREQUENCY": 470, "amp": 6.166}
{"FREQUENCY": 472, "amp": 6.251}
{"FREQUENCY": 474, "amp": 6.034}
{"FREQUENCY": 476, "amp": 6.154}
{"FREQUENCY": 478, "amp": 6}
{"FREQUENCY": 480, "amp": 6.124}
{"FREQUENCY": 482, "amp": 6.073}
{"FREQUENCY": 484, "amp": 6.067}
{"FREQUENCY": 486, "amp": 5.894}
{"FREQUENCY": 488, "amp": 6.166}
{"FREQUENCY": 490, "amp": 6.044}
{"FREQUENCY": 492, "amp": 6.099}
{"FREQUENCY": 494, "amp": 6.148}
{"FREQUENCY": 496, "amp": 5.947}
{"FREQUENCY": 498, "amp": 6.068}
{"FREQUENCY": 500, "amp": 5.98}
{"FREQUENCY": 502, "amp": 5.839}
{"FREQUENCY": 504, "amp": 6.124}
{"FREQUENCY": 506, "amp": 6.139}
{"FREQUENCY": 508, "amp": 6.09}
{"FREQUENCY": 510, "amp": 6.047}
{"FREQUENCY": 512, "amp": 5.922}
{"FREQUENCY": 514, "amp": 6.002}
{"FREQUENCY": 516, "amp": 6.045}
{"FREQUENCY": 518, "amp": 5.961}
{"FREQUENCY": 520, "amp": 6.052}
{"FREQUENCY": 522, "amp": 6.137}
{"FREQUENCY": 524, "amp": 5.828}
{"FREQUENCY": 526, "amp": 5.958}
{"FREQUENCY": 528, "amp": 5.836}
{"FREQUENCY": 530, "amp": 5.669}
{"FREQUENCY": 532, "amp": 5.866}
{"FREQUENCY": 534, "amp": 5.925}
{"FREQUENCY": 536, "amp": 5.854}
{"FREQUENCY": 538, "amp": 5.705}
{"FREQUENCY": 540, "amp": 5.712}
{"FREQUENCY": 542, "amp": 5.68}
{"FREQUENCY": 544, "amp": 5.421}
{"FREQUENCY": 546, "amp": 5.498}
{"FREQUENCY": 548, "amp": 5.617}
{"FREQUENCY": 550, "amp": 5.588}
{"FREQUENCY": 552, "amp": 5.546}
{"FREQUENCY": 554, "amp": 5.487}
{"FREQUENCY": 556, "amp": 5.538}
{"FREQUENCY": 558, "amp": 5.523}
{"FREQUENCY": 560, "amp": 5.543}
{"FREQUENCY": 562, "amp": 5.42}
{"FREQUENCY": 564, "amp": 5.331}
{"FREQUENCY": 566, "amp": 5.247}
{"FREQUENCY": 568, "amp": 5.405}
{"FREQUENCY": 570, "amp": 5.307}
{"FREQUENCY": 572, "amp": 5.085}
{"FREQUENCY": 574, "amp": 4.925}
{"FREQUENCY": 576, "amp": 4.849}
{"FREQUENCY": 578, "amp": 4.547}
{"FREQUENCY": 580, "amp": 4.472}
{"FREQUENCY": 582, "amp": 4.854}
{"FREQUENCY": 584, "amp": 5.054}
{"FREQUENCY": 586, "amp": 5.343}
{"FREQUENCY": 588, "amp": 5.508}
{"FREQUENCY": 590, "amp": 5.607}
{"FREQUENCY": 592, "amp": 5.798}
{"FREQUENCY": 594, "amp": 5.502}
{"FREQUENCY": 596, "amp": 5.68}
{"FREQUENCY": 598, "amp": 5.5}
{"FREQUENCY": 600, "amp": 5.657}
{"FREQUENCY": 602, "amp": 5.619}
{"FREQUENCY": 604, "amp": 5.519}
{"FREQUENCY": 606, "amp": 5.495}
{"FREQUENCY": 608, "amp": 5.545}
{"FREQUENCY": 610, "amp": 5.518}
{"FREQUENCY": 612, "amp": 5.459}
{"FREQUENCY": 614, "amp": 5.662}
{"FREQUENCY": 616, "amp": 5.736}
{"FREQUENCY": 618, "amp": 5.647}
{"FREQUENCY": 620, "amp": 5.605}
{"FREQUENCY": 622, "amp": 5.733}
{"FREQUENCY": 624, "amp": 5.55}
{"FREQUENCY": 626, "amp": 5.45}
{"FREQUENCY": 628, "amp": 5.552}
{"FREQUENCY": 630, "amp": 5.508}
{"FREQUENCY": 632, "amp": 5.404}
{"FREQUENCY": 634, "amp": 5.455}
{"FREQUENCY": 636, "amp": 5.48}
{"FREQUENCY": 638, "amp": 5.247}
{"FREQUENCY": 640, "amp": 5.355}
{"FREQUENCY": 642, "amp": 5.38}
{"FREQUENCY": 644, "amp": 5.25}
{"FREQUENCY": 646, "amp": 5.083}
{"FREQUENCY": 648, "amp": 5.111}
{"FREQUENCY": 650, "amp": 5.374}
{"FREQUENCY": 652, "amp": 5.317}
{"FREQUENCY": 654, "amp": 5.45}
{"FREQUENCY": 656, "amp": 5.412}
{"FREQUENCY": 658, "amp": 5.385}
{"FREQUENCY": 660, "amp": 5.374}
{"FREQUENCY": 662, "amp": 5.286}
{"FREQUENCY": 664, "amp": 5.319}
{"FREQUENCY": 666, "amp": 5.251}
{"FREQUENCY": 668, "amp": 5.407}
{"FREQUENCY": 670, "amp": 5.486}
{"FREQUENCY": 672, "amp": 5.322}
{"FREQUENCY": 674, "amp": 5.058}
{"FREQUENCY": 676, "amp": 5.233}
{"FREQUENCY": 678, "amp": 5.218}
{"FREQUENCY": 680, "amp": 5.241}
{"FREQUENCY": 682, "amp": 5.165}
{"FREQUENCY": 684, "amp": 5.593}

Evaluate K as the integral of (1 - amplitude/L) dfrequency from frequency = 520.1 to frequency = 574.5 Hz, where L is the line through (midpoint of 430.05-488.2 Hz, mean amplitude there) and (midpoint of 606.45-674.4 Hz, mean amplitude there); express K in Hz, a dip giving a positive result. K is 2.0 Hz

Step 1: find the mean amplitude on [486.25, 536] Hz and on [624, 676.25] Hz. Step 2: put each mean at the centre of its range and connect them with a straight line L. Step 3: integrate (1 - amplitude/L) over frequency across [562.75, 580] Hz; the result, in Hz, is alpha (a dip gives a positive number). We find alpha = 2.0 Hz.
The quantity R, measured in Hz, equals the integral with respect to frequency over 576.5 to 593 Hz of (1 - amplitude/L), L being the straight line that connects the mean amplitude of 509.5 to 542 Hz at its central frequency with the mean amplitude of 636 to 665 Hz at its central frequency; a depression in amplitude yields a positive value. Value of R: 1.42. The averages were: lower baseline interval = 5.9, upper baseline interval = 5.32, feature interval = 5.14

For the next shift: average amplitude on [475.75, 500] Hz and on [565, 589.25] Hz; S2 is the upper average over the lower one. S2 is 0.8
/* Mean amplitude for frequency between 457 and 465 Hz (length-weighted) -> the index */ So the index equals 6.27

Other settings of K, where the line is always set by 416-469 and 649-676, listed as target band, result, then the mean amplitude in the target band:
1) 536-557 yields 0.9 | 5.59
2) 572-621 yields 2.1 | 5.37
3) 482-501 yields 0.1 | 6.05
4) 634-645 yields 0.2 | 5.35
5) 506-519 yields -0.1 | 6.02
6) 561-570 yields 0.6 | 5.35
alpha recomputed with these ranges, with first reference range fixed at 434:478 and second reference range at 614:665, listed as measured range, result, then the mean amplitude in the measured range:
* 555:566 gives 0.6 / 5.45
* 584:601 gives 0.2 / 5.54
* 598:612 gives 0.1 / 5.55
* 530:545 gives 0.3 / 5.73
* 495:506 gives 0.0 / 6.01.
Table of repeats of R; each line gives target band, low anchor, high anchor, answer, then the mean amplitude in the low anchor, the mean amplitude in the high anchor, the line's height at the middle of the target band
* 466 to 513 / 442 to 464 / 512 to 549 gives -0.3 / 6.22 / 5.82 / 6.04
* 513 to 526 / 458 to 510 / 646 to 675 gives -0.1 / 6.1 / 5.32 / 5.95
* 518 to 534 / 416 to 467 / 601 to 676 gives 0.0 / 6.29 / 5.42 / 5.92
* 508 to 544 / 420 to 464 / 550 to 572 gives -1.3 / 6.28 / 5.43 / 5.68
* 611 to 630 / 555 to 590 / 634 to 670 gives -1.2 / 5.19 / 5.33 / 5.27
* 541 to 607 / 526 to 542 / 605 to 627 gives 3.8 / 5.8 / 5.58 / 5.69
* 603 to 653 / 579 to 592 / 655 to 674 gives -1.8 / 5.19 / 5.34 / 5.27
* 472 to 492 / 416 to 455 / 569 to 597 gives -0.4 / 6.31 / 5.18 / 5.95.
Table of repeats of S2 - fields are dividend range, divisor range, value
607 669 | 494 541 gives 0.91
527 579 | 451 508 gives 0.89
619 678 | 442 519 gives 0.88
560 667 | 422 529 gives 0.88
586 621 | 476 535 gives 0.93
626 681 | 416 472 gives 0.85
